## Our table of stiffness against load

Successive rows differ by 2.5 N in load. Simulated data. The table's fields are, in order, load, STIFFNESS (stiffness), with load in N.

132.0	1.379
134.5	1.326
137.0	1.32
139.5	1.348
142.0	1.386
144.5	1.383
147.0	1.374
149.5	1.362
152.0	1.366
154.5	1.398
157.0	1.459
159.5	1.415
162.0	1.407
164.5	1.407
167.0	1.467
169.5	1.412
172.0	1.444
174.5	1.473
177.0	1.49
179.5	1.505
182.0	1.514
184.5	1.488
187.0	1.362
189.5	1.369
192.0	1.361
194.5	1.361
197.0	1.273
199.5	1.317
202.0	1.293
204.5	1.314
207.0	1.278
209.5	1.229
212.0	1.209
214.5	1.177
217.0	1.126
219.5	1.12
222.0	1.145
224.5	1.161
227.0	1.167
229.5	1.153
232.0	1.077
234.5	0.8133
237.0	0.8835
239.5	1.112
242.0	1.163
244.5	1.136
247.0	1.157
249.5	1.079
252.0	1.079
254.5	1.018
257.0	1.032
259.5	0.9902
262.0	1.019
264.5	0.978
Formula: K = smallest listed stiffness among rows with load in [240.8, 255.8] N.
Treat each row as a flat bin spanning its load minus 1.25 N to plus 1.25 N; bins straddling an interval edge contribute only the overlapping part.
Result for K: 1.018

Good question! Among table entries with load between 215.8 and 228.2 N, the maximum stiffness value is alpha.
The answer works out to 1.167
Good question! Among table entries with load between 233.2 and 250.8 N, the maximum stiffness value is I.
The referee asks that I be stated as 1.163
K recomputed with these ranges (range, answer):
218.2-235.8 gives 0.8133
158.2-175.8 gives 1.407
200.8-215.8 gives 1.177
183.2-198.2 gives 1.273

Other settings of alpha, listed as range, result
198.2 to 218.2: 1.317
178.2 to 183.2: 1.514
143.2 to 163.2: 1.459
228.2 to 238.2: 1.153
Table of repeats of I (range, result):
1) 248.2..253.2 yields 1.079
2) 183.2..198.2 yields 1.488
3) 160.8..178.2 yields 1.49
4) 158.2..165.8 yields 1.415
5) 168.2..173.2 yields 1.444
